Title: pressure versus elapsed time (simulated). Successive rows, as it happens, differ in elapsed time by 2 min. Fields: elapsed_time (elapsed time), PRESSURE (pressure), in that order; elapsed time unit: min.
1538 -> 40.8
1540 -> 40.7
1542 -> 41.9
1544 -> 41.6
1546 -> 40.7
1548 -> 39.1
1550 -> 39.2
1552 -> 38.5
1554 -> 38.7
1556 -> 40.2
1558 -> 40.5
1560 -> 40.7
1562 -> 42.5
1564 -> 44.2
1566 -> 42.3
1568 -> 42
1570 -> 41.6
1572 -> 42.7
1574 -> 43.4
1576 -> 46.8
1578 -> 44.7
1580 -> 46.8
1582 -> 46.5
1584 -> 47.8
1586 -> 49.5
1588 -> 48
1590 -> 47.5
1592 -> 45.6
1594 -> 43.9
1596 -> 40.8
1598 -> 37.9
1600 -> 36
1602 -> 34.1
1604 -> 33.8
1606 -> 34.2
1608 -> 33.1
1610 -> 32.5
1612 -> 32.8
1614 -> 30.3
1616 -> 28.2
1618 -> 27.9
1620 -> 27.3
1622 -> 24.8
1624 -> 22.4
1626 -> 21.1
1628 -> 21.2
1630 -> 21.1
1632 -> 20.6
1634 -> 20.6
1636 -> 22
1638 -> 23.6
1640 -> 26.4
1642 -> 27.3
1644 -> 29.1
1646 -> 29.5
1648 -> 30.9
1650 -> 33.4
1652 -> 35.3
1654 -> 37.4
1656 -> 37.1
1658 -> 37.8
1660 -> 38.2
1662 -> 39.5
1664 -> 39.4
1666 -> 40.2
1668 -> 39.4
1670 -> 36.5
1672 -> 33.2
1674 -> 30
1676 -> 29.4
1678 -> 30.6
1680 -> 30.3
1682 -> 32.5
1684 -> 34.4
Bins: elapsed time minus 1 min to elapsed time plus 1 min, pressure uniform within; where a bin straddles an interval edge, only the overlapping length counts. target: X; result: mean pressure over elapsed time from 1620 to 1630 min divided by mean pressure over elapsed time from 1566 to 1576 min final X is 0.53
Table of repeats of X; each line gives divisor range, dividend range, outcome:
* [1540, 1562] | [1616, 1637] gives 0.58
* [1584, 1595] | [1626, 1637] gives 0.45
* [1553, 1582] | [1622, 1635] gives 0.50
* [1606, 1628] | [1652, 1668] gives 1.37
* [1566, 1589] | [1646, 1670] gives 0.81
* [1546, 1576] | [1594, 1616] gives 0.84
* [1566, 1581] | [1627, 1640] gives 0.50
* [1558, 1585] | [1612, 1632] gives 0.57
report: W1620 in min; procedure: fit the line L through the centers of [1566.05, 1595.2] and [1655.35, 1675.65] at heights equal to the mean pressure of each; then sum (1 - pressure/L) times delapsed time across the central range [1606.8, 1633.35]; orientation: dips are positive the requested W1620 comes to 9.7 min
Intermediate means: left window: 45.3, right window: 36.9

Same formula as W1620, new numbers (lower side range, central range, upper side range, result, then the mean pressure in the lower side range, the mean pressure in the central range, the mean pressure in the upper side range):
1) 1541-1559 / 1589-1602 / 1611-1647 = -4.0 min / 40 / 41.3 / 25.3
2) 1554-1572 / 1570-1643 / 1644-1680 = 8.7 min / 41.6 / 34.4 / 34.9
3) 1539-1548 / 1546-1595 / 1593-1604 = -4.8 min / 41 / 43.4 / 38.1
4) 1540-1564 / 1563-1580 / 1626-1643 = -3.5 min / 40.5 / 43.7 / 22.7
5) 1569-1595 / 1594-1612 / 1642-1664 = 2.9 min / 45.8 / 35.6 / 34.7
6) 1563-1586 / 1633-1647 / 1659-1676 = 4.8 min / 44.7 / 25.5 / 36.6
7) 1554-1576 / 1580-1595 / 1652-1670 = -2.1 min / 42.1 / 47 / 38.3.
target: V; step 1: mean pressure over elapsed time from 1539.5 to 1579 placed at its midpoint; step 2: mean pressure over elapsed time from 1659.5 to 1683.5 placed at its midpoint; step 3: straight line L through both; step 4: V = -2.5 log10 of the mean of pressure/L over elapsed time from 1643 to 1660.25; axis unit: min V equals 0.06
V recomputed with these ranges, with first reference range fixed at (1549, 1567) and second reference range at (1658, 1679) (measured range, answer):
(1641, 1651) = 0.219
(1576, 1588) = -0.187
